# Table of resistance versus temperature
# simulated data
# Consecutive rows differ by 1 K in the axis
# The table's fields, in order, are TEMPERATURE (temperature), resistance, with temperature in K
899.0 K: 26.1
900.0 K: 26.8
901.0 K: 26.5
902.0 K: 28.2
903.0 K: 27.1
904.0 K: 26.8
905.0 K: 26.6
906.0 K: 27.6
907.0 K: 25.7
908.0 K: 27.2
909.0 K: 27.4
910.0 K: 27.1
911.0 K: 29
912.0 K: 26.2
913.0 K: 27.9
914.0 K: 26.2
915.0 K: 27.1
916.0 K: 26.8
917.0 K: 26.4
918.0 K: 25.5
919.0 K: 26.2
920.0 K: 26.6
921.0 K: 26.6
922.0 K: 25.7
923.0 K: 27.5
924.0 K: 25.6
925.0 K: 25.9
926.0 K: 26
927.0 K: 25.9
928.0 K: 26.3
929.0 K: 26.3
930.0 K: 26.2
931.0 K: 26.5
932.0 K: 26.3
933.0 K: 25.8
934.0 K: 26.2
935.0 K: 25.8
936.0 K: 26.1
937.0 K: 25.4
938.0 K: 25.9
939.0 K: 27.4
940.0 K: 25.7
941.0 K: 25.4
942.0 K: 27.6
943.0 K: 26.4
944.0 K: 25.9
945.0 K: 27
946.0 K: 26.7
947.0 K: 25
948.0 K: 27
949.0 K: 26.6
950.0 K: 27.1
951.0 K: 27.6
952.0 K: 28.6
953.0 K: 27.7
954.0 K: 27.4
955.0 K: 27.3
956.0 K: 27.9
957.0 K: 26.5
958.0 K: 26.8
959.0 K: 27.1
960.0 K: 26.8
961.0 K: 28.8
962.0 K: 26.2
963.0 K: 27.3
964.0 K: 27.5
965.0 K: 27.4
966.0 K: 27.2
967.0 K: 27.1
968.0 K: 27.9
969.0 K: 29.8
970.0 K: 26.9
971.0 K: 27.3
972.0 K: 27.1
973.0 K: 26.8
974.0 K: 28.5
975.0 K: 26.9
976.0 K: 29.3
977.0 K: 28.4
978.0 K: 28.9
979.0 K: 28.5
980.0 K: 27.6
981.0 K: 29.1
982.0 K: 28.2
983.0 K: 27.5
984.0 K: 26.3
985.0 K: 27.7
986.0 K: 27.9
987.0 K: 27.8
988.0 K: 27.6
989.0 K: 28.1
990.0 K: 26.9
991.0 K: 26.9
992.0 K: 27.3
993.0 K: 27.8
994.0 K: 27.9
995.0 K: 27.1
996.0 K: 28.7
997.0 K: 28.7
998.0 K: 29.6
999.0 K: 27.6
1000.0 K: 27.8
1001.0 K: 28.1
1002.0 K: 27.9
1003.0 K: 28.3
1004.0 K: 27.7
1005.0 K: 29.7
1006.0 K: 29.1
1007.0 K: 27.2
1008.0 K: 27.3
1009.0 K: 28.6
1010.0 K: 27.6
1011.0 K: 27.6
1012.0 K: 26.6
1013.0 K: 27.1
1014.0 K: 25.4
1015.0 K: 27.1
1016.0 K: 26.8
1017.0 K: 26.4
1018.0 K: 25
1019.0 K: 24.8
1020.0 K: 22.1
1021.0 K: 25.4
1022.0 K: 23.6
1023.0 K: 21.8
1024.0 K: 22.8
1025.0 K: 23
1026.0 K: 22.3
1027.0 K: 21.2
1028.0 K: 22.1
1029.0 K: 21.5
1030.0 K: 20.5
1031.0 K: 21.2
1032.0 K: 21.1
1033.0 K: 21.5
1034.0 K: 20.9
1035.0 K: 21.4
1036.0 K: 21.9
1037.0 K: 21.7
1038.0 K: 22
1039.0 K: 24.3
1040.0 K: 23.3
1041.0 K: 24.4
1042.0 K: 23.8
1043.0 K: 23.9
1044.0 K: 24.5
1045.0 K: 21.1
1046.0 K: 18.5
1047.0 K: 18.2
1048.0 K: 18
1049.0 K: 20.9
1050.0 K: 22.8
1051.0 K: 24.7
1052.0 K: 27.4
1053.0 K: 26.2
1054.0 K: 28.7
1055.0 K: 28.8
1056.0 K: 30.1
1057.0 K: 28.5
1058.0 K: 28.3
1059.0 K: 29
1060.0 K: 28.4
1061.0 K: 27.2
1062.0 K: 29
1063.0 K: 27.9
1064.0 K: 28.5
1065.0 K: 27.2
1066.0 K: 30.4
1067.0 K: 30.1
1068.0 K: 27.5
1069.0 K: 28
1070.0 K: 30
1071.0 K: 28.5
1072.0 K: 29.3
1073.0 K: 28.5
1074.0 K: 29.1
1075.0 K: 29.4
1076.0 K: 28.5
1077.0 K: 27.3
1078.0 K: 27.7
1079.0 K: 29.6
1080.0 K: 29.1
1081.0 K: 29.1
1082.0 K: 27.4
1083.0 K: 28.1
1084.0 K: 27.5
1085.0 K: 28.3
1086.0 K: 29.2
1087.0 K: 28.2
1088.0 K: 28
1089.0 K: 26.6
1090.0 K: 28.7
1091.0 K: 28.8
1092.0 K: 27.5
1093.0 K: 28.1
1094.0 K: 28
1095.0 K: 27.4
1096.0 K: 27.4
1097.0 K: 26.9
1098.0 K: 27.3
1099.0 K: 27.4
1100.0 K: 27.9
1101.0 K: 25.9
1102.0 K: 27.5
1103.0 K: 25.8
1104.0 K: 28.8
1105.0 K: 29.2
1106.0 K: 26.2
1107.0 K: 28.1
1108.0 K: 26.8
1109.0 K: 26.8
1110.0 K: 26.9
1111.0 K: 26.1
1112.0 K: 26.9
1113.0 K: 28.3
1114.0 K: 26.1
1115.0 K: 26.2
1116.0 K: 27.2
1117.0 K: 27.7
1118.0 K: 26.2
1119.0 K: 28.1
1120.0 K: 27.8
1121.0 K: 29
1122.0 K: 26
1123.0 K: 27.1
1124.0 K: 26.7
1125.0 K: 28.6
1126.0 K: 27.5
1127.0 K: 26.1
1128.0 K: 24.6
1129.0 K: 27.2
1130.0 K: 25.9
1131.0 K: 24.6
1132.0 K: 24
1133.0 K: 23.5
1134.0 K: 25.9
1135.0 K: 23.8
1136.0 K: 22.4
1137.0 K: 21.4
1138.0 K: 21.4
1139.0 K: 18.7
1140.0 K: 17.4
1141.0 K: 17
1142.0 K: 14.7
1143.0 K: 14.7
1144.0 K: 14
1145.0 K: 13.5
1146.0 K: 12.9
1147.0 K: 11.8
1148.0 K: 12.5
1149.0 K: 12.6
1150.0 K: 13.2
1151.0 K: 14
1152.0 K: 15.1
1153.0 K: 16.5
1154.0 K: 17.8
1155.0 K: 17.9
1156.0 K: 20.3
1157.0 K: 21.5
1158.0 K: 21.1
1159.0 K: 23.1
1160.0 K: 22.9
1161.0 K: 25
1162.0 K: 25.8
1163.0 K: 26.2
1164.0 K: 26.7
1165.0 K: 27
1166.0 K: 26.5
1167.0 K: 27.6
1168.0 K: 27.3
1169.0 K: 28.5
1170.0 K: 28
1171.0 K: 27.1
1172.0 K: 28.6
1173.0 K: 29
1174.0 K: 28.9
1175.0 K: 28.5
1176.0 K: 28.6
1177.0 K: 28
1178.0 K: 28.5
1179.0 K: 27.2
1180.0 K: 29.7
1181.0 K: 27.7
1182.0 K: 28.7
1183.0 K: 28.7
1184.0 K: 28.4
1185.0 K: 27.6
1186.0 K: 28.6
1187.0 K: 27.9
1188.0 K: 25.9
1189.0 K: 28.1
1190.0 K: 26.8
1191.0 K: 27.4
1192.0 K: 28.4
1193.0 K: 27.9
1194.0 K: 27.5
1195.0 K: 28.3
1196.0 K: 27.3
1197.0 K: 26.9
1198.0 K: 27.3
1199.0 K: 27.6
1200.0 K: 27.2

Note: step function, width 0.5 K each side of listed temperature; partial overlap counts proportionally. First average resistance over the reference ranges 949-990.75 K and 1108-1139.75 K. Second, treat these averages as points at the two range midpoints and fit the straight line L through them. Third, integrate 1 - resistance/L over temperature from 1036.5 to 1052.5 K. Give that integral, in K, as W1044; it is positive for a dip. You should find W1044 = 2.5 K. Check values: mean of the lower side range 27.6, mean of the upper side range 25.7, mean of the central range 22.5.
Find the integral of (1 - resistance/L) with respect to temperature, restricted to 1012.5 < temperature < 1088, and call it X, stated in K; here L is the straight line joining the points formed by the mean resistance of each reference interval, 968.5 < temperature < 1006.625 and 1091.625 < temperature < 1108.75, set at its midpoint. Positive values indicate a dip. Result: 5.7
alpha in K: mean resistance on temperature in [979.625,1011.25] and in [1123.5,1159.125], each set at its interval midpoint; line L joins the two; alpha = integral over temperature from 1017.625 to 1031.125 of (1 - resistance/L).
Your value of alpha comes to 1.9 K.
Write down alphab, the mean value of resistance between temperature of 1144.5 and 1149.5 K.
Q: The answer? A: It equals 12.7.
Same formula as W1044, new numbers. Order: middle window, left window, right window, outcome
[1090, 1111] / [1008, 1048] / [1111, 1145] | -3.2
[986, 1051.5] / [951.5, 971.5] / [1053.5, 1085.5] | 7.4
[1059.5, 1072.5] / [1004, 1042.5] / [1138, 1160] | -4.2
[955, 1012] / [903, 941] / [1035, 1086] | -2.9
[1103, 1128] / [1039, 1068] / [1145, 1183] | -2.9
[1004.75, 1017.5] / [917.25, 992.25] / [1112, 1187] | -0.6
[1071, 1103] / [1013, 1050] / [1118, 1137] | -4.5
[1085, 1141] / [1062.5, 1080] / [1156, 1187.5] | 3.3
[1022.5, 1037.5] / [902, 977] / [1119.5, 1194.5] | 2.3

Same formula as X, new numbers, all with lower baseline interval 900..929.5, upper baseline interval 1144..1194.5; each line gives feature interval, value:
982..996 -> -0.9 K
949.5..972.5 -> -1.1 K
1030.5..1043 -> 1.5 K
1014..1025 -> 0.5 K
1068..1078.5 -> -1.5 K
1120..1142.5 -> 0.5 K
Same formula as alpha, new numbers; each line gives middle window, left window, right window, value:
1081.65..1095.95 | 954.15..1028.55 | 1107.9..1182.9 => -1.7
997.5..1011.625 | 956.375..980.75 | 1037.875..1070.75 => -0.7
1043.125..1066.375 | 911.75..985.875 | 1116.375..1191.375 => -0.4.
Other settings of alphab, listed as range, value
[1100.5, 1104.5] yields 27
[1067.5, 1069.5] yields 27.8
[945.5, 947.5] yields 25.9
